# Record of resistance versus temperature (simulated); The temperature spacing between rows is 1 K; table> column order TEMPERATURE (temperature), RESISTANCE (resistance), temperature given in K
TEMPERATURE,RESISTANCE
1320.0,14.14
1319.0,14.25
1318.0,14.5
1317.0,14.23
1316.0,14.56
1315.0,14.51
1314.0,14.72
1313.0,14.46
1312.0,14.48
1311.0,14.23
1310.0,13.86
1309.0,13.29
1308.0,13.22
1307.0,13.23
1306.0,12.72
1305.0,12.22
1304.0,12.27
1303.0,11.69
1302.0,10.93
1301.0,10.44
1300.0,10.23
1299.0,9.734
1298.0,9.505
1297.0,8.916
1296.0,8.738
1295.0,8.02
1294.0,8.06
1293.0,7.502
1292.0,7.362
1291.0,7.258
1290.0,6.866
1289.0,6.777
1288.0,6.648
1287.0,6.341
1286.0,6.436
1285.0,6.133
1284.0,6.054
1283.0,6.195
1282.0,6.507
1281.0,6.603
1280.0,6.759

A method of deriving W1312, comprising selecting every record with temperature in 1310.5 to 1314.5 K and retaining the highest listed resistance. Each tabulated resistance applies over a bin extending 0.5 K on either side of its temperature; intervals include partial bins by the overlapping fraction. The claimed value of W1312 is 14.72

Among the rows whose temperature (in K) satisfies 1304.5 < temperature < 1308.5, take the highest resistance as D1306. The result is 13.23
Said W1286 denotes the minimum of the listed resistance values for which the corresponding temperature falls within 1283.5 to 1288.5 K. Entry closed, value 6.054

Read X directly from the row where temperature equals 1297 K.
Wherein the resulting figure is 8.916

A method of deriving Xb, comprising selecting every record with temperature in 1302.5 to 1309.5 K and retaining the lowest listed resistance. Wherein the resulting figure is 11.69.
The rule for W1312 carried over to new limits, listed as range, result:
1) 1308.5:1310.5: 13.86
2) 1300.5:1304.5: 12.27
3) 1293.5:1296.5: 8.738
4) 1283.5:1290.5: 6.866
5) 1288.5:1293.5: 7.502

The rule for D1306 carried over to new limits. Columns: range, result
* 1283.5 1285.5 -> 6.133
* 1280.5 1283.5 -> 6.603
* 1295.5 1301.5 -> 10.44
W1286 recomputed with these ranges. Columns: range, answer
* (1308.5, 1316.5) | 13.29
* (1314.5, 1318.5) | 14.23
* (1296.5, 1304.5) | 8.916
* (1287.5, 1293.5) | 6.648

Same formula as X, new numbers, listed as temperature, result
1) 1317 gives 14.23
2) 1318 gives 14.5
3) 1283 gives 6.195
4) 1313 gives 14.46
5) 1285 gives 6.133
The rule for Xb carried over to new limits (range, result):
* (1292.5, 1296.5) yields 7.502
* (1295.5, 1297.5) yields 8.738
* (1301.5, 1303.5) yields 10.93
